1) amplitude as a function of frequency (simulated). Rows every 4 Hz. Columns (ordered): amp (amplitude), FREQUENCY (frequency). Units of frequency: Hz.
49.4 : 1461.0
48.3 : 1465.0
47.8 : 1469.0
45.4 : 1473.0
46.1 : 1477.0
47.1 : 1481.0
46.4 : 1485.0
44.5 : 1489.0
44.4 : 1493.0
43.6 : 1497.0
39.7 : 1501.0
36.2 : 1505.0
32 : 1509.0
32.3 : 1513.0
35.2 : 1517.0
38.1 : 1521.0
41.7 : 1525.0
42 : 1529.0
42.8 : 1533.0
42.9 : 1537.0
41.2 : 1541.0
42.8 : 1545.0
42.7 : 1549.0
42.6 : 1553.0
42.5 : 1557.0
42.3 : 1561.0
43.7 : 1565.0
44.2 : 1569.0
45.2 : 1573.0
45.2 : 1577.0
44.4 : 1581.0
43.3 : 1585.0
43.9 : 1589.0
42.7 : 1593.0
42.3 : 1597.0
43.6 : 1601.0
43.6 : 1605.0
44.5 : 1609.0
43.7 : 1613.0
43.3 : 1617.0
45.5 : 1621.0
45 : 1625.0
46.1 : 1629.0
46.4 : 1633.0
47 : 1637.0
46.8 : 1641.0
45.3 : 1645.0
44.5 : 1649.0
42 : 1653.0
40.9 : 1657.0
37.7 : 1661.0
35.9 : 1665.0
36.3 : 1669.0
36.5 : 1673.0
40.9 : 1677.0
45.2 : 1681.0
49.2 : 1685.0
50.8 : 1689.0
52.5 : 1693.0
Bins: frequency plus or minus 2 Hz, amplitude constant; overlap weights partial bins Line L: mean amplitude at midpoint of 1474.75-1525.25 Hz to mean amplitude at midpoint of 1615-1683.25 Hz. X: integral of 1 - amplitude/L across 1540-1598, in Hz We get -2.5 Hz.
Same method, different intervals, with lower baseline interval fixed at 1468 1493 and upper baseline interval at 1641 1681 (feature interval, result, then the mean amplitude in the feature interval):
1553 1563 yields 0.3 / 42.4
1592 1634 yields -2.2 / 44.2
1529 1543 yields 0.7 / 42.3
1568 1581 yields -0.5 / 44.8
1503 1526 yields 4.8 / 35.7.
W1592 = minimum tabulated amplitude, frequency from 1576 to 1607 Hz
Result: 42.3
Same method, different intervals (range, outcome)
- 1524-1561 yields 41.2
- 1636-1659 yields 40.9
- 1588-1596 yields 42.7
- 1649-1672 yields 35.9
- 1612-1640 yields 43.3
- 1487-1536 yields 32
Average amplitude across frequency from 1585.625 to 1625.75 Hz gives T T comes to 43.8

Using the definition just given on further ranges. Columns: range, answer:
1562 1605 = 43.8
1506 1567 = 40.3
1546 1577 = 43.4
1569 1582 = 44.9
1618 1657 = 45.1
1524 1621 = 43.3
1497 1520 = 36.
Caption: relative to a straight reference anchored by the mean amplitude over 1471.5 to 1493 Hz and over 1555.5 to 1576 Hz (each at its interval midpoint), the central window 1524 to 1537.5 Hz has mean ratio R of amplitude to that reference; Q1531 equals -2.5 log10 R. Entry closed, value 0.06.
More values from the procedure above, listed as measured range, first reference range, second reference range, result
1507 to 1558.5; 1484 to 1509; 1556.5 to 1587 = 0.07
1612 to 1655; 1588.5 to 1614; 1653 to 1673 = -0.11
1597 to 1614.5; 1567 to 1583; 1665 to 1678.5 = -0.03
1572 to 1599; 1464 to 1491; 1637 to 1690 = 0.01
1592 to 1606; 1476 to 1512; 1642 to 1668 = -0.04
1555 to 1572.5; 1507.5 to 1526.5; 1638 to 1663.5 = -0.13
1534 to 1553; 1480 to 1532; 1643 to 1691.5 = -0.05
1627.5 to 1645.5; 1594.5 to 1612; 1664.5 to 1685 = -0.11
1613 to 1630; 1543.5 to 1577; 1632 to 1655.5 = 0.00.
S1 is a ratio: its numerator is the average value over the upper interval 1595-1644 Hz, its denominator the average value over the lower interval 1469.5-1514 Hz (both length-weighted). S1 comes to 1.07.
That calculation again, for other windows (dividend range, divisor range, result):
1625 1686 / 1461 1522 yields 1.01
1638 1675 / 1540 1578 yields 0.94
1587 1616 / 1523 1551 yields 1.03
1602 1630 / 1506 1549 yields 1.13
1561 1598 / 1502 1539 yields 1.15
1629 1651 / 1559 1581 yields 1.04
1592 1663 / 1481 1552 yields 1.08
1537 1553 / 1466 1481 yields 0.91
